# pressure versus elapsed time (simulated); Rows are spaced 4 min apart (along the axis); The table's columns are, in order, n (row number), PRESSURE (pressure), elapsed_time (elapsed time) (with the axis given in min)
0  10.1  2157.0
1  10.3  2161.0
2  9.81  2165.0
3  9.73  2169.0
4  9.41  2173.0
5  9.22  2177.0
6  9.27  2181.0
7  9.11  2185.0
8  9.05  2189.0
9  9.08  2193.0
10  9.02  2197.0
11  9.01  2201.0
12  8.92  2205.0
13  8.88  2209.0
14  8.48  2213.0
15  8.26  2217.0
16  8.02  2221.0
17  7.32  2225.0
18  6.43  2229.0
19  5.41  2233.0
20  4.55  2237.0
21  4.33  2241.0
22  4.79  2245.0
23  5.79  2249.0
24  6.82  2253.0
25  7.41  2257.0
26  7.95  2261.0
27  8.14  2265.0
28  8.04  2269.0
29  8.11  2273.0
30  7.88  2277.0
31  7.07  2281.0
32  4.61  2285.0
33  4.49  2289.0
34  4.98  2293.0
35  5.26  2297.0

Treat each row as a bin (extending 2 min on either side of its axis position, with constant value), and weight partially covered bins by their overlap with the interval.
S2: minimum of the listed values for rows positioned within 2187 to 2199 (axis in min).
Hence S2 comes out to 9.02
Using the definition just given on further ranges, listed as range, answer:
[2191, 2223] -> 8.02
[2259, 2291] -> 4.49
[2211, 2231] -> 6.43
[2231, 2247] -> 4.33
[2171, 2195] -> 9.05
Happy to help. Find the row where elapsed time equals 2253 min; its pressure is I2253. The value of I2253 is 6.82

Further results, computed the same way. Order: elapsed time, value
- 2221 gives 8.02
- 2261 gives 7.95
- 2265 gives 8.14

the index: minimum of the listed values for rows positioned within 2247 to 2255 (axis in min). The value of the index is 5.79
